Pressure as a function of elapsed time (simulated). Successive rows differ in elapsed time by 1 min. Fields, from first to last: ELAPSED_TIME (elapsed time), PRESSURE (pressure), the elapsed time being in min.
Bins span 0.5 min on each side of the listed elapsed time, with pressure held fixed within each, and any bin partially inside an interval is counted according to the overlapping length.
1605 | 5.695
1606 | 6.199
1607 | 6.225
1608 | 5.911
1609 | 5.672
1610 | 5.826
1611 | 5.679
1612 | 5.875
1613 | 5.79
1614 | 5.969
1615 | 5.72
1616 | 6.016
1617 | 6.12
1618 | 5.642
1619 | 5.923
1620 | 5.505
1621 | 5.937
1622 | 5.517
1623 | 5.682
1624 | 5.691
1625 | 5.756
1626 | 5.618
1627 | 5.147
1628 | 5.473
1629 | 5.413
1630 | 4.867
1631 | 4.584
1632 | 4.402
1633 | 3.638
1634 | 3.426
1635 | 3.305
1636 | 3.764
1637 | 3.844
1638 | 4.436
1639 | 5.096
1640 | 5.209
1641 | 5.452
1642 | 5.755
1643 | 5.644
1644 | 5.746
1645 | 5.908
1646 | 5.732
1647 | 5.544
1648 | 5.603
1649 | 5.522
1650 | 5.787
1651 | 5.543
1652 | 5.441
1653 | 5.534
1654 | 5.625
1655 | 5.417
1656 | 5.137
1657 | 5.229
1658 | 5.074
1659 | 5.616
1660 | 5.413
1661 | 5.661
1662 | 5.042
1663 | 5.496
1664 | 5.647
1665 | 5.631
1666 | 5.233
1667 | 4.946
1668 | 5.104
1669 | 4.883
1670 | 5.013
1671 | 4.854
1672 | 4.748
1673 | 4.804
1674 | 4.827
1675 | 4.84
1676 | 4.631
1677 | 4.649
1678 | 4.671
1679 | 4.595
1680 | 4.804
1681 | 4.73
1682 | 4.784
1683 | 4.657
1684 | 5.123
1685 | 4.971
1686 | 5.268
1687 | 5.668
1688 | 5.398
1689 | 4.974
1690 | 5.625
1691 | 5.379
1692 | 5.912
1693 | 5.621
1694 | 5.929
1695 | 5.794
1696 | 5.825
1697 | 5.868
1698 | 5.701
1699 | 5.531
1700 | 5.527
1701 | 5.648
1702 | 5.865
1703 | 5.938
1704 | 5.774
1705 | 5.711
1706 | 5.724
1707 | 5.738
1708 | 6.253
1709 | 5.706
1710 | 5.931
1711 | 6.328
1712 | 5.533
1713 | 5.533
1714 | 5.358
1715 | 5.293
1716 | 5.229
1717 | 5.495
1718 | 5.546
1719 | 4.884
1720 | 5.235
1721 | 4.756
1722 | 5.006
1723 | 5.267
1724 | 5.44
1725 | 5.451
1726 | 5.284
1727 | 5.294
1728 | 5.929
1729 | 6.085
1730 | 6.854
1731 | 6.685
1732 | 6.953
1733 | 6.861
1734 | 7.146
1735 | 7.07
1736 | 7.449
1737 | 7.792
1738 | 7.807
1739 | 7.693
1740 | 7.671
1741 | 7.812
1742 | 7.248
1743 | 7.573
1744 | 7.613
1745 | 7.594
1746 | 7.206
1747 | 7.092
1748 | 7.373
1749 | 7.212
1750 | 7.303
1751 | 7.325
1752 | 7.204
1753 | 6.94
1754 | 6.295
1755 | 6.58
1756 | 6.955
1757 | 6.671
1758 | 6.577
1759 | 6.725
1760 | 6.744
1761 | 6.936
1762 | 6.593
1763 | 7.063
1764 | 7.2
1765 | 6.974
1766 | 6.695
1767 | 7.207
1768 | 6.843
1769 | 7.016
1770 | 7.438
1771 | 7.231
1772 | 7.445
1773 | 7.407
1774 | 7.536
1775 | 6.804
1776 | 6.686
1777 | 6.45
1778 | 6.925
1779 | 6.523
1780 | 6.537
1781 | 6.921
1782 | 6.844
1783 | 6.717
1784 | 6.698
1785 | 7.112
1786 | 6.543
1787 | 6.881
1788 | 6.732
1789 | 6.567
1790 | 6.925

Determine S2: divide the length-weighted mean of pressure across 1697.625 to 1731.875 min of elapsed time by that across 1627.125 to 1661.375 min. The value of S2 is 1.1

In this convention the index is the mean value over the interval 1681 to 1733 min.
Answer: 5.6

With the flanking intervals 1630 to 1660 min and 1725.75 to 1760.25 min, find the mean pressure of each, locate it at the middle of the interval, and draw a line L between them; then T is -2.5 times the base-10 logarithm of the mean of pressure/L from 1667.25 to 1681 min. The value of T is 0.18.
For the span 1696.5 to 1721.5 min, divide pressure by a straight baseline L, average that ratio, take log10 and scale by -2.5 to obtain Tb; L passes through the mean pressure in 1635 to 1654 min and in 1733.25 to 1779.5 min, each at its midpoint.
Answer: 0.13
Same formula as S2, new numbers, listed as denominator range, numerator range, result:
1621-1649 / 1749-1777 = 1.37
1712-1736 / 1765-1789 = 1.19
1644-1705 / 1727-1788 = 1.31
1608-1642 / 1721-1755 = 1.30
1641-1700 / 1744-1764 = 1.32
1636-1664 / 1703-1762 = 1.20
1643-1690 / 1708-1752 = 1.23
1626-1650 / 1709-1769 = 1.32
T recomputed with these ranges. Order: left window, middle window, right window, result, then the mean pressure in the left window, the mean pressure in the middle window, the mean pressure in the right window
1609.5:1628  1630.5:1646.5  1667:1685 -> 0.14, 5.74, 4.75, 4.82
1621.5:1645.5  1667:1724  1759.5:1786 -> 0.10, 4.97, 5.33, 6.94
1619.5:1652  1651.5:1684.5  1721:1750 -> 0.12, 5.15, 5.09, 6.78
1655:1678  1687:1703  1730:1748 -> 0.06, 5.11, 5.65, 7.35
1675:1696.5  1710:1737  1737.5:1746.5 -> 0.16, 5.18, 5.88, 7.58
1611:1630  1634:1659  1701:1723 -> 0.09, 5.69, 5.19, 5.56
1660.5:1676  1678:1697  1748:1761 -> 0.05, 5.1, 5.28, 6.9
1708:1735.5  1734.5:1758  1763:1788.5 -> -0.15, 5.79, 7.27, 6.94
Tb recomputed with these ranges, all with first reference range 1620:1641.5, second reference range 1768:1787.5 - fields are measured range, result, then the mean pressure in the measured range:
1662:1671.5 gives 0.04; 5.19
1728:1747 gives -0.14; 7.24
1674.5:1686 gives 0.16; 4.79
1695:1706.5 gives 0.02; 5.74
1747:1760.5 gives -0.05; 6.92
